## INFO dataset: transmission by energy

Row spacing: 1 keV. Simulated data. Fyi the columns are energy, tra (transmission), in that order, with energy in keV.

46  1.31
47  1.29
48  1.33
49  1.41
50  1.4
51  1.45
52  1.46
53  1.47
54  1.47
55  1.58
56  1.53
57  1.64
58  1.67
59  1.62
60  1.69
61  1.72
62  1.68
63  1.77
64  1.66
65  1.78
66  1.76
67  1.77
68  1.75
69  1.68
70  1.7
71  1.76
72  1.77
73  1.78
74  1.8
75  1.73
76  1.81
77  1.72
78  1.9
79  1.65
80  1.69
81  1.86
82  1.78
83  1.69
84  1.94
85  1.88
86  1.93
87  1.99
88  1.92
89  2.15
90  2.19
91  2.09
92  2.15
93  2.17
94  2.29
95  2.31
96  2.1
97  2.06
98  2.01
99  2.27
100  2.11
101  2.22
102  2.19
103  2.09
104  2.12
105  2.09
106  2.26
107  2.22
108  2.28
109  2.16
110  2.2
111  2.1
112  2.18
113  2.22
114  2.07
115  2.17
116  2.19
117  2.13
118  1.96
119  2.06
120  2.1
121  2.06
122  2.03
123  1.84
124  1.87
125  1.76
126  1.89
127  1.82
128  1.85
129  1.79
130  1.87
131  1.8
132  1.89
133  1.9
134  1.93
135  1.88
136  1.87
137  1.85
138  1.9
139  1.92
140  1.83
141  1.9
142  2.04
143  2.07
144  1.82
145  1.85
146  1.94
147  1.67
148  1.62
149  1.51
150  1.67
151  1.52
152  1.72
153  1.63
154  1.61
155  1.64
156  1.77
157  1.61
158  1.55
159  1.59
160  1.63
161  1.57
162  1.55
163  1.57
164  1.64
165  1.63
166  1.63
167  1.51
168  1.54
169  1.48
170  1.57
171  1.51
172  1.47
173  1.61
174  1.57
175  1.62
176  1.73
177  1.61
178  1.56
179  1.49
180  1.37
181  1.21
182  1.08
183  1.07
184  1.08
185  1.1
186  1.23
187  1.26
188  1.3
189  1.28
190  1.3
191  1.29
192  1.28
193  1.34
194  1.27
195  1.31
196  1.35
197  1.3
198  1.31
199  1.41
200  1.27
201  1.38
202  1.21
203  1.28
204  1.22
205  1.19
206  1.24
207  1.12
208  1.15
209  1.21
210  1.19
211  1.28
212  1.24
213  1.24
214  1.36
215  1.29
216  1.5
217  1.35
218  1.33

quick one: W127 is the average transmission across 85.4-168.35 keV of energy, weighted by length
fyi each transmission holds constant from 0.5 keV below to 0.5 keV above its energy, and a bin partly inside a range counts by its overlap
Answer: 1.92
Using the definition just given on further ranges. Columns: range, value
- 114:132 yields 1.95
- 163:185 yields 1.47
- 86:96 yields 2.13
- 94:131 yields 2.07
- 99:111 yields 2.18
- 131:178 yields 1.7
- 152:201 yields 1.45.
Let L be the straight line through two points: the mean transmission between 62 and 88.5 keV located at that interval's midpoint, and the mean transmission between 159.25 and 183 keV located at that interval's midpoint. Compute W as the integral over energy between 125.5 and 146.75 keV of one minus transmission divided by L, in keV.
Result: -3.5 keV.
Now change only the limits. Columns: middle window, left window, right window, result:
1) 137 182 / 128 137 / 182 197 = -2.1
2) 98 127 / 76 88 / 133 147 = -3.6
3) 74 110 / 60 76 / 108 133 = -3.2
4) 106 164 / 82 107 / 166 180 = -1.7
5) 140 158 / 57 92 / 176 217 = -3.0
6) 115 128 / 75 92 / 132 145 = -0.5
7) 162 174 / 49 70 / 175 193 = -1.8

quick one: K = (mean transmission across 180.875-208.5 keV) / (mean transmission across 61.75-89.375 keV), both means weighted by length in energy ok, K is 0.7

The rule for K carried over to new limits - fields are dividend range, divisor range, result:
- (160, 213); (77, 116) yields 0.66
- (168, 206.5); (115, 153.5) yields 0.72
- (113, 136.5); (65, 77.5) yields 1.11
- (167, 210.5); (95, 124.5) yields 0.63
